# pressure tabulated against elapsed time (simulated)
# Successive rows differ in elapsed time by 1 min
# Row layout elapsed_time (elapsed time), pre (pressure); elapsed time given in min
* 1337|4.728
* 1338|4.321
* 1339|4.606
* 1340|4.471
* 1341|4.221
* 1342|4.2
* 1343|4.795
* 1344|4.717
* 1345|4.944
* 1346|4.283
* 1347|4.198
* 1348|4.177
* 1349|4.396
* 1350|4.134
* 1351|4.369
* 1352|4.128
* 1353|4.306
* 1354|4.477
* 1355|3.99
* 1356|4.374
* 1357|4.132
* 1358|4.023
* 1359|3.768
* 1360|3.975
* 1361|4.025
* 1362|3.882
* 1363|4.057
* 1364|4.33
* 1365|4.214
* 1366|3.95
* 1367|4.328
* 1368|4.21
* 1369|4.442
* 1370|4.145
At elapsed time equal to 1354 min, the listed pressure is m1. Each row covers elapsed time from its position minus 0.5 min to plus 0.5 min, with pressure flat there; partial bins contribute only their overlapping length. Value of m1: 4.477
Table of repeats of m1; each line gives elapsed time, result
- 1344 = 4.717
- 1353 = 4.306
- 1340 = 4.471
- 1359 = 3.768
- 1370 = 4.145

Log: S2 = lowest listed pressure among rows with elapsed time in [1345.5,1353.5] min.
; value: 4.128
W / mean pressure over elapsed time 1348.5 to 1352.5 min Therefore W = 4.26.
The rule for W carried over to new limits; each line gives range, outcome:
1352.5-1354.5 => 4.39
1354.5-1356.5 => 4.18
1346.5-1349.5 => 4.26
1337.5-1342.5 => 4.36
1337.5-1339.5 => 4.46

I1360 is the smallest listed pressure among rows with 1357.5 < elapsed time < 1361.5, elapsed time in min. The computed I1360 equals 3.768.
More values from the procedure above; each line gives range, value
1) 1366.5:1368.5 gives 4.21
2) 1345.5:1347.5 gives 4.198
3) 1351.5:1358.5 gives 3.99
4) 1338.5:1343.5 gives 4.2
